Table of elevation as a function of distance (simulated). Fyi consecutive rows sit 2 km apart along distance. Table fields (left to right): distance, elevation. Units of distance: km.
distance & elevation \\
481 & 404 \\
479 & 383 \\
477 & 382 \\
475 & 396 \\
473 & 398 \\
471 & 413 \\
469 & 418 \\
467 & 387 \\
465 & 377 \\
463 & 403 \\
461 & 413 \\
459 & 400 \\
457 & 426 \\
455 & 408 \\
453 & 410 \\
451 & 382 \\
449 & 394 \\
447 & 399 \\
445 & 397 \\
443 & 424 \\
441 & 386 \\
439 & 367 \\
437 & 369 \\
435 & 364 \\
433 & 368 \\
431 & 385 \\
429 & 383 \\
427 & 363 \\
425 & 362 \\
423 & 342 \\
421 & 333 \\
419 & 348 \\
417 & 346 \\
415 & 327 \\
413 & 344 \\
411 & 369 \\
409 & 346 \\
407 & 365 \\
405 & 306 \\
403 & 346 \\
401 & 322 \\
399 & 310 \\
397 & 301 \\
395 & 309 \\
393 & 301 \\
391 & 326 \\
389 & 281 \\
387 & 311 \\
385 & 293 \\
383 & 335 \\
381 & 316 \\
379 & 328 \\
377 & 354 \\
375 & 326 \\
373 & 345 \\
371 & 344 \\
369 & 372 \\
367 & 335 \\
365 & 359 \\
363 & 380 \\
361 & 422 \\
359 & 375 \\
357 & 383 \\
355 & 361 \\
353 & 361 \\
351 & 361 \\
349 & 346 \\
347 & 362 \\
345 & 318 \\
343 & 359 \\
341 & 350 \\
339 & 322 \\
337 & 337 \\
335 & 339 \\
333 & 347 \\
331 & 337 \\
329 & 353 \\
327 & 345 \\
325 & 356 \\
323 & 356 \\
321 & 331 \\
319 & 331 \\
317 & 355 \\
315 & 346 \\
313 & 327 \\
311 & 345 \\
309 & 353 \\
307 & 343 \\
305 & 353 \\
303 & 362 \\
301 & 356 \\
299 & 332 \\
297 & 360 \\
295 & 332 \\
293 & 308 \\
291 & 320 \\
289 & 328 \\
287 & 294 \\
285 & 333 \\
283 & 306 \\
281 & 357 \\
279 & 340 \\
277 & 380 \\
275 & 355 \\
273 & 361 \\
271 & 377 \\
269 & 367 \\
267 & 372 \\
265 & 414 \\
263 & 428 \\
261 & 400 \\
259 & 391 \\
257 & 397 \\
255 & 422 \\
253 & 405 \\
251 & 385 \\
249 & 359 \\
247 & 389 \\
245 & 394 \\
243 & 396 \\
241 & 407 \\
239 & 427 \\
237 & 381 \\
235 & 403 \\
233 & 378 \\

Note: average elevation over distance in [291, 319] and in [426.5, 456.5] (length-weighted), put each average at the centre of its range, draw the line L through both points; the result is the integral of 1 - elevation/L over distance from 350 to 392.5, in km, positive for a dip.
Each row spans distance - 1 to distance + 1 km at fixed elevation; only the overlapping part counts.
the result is 2.2 km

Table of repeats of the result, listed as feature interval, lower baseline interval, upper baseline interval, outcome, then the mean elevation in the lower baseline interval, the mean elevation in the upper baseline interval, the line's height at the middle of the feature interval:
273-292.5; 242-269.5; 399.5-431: 2.6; 395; 347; 387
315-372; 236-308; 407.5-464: 2.8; 368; 377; 372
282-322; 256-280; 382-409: 3.1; 382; 317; 365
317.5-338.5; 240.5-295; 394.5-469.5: 1.5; 369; 368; 369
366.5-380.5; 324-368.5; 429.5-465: 0.9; 355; 393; 365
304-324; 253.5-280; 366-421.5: 1.1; 385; 330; 365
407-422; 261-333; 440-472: 1.6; 350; 402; 389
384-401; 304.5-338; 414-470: 2.8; 344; 381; 366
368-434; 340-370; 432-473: 7.3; 363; 395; 378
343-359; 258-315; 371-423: -0.9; 353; 328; 339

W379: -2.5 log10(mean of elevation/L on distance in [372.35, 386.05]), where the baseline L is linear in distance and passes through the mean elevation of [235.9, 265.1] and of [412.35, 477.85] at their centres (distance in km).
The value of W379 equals 0.18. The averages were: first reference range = 399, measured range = 328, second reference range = 382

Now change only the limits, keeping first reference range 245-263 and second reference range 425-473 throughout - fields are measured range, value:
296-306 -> 0.122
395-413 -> 0.182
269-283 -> 0.107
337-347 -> 0.161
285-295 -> 0.240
